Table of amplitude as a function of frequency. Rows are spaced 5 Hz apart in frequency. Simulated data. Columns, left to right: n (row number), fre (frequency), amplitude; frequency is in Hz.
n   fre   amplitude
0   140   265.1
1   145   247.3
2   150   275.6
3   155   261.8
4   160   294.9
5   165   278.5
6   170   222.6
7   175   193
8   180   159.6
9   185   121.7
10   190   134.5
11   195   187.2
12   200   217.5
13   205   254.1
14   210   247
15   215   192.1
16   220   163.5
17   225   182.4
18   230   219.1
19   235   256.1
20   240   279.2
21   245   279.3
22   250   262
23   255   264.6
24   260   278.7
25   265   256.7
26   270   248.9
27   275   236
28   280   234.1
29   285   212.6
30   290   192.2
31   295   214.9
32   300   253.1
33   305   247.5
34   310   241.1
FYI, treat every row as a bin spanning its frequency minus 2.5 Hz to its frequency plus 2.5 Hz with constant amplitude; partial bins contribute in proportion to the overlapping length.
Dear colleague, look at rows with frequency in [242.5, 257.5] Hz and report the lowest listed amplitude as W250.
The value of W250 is 262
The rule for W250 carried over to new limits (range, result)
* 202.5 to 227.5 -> 163.5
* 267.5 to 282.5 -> 234.1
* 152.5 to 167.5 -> 261.8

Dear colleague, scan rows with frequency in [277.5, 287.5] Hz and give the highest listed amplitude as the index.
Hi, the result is 234.1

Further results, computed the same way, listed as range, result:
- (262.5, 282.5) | 256.7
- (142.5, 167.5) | 294.9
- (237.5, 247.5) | 279.3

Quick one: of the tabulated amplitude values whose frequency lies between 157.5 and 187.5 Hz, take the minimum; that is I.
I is 121.7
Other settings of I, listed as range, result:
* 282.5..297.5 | 192.2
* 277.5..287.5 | 212.6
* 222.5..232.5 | 182.4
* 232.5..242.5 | 256.1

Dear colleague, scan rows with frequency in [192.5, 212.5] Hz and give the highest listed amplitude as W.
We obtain 254.1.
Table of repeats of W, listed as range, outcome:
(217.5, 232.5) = 219.1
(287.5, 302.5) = 253.1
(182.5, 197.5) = 187.2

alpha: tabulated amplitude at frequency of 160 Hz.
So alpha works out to 294.9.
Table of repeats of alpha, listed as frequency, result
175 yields 193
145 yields 247.3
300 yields 253.1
